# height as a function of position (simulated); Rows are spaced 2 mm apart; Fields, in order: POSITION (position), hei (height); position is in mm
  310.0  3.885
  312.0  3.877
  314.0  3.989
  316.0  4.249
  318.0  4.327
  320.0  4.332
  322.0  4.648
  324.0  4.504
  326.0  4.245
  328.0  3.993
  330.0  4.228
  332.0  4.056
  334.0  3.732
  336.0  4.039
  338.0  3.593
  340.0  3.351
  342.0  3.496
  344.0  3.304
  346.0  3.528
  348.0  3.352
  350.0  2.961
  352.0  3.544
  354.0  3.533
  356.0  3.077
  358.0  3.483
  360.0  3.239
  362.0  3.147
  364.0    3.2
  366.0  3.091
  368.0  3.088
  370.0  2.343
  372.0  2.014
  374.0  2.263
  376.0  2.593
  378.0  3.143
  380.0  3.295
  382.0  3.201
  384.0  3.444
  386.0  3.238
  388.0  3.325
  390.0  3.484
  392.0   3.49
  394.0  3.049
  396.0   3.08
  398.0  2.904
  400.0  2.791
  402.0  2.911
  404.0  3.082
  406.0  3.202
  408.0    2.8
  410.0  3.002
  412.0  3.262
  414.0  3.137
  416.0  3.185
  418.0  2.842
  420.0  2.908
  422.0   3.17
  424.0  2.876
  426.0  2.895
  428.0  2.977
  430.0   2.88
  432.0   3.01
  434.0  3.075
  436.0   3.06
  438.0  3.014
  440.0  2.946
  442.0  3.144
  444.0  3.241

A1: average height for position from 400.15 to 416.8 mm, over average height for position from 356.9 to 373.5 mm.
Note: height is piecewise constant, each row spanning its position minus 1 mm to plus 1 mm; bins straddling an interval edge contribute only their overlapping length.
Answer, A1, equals 1.0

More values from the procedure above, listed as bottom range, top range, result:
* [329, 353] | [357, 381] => 0.81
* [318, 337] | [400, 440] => 0.72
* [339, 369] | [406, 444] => 0.92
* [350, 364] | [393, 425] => 0.91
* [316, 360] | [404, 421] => 0.81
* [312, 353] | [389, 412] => 0.80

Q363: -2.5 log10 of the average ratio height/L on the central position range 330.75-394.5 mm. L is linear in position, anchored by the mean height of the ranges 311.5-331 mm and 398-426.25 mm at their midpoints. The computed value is 0.136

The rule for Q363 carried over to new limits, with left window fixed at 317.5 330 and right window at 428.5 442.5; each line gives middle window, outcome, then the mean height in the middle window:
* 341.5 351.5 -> 0.22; 3.33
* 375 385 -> 0.17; 3.14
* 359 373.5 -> 0.32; 2.85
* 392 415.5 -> 0.12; 3.04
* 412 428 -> 0.06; 3.02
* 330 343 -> 0.12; 3.75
